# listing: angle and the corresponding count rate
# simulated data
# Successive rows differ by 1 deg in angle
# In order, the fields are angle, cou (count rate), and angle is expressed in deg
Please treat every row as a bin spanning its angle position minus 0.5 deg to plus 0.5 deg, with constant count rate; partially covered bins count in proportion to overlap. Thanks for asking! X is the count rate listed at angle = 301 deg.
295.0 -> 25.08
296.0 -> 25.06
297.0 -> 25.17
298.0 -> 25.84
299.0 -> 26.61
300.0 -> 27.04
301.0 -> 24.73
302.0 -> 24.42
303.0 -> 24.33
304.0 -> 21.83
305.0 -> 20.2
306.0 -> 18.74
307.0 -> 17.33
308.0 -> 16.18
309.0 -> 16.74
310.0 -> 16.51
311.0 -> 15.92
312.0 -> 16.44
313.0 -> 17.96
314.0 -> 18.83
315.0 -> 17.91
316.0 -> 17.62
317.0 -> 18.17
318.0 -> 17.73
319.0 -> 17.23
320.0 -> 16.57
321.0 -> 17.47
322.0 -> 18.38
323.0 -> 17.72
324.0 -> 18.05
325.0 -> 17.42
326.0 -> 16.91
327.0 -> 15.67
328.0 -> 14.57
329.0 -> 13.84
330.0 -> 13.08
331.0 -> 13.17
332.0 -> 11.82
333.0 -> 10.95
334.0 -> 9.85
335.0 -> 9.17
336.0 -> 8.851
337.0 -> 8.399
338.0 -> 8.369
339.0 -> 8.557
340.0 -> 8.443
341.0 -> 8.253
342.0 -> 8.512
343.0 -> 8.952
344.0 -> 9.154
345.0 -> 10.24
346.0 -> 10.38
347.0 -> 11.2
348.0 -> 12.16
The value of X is 24.73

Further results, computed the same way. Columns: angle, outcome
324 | 18.05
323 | 17.72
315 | 17.91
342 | 8.512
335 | 9.17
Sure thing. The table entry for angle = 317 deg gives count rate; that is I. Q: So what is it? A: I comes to 18.17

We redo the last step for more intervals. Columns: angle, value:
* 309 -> 16.74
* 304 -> 21.83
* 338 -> 8.369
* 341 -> 8.253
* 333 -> 10.95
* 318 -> 17.73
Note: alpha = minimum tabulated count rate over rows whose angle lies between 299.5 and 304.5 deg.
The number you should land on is 21.83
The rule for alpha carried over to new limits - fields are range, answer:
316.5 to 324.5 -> 16.57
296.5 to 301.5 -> 24.73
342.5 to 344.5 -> 8.952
